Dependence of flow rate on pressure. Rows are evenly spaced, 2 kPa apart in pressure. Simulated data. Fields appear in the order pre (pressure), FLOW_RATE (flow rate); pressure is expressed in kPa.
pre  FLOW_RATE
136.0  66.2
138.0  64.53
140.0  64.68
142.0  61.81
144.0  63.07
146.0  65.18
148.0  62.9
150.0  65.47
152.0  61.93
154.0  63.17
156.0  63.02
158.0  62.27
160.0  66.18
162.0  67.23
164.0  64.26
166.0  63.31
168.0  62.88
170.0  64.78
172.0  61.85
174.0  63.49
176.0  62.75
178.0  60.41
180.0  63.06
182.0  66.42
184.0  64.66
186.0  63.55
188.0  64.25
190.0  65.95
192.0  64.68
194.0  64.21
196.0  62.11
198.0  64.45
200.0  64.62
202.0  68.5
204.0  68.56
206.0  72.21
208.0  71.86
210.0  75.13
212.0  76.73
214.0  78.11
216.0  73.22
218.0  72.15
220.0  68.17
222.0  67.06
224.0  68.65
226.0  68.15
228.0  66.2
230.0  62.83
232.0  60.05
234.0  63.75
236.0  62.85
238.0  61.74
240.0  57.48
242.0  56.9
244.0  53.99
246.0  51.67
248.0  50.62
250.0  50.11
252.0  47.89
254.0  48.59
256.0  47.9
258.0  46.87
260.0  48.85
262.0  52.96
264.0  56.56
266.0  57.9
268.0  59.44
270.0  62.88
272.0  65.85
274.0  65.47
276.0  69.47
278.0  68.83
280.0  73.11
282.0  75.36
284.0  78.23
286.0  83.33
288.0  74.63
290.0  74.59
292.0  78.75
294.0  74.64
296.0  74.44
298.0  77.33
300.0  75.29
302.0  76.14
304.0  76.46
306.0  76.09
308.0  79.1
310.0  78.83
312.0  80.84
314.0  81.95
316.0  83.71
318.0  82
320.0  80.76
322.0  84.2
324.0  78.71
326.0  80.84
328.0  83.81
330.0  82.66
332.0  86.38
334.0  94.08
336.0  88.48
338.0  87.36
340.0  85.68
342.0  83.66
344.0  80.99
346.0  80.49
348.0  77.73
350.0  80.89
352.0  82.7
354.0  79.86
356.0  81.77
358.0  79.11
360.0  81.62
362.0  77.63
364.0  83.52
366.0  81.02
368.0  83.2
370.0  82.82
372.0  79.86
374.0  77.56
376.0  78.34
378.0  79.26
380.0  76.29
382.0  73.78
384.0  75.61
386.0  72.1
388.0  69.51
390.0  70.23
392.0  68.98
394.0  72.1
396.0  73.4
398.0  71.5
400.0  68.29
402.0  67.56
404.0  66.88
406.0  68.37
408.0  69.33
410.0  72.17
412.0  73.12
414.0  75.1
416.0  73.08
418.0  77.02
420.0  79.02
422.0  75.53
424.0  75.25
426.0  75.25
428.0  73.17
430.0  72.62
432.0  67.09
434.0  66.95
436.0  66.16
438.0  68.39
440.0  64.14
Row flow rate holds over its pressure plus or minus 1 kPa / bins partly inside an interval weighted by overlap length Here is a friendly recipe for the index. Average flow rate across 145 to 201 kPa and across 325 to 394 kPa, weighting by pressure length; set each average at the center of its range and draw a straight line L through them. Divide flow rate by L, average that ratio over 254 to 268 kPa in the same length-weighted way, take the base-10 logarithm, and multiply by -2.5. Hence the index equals 0.34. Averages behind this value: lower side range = 63.9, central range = 52.2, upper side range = 80.1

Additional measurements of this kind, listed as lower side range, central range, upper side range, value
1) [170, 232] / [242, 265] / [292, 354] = 0.39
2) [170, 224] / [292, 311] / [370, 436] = -0.10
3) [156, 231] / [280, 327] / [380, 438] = -0.14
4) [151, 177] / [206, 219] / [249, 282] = -0.21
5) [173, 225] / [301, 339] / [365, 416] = -0.15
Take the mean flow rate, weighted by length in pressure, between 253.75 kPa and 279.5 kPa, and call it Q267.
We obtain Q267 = 58.4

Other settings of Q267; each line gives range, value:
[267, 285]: 68.7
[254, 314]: 69.2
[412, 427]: 75.6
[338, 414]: 76.5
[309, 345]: 83.6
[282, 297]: 76.8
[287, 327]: 78.5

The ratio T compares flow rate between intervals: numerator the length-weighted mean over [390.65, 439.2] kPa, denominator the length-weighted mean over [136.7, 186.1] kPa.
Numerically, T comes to 1.12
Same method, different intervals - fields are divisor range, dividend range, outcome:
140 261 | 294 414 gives 1.24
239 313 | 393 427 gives 1.11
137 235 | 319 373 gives 1.26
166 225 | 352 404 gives 1.14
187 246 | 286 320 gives 1.18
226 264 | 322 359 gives 1.50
